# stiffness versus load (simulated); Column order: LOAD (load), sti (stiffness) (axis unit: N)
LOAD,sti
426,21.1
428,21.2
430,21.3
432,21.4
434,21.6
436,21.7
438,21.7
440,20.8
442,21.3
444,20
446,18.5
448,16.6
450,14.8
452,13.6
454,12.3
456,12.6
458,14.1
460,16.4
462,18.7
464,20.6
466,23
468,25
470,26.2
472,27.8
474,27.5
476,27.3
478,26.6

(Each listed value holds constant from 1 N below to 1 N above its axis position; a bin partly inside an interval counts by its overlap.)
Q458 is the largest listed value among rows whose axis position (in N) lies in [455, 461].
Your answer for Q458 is 16.4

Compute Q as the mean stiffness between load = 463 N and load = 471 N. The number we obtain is 23.7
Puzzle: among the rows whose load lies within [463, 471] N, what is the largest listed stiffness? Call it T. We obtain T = 26.2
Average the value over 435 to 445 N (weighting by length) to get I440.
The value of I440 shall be 21.1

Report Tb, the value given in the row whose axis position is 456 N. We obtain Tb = 12.6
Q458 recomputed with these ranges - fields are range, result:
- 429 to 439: 21.7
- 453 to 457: 12.6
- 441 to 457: 21.3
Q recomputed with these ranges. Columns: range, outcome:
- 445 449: 17.6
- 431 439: 21.6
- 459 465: 18.6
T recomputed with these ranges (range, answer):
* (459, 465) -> 20.6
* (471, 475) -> 27.8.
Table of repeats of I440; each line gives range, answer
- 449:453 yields 14.2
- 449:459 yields 13.5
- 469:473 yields 27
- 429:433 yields 21.4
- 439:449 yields 19.4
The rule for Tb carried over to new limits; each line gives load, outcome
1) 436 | 21.7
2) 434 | 21.6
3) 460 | 16.4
